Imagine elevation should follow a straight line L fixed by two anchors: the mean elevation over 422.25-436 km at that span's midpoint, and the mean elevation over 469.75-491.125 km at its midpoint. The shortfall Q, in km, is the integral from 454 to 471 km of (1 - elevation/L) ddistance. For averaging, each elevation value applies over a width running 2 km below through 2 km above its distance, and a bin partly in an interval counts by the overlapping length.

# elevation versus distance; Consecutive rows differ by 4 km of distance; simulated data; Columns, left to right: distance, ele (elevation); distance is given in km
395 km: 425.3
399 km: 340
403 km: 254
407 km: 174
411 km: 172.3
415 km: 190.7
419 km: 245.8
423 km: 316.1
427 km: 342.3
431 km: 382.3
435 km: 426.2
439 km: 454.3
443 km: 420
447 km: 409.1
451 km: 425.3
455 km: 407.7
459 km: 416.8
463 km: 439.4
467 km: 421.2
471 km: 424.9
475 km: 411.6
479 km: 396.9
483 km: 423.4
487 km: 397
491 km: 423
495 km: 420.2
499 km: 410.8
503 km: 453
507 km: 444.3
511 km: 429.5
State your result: -1.1 km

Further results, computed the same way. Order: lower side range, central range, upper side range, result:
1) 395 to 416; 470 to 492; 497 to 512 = -1.2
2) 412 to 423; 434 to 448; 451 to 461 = -3.6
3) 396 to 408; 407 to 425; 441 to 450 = 5.5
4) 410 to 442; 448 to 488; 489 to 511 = -3.5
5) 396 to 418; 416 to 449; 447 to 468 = -3.7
